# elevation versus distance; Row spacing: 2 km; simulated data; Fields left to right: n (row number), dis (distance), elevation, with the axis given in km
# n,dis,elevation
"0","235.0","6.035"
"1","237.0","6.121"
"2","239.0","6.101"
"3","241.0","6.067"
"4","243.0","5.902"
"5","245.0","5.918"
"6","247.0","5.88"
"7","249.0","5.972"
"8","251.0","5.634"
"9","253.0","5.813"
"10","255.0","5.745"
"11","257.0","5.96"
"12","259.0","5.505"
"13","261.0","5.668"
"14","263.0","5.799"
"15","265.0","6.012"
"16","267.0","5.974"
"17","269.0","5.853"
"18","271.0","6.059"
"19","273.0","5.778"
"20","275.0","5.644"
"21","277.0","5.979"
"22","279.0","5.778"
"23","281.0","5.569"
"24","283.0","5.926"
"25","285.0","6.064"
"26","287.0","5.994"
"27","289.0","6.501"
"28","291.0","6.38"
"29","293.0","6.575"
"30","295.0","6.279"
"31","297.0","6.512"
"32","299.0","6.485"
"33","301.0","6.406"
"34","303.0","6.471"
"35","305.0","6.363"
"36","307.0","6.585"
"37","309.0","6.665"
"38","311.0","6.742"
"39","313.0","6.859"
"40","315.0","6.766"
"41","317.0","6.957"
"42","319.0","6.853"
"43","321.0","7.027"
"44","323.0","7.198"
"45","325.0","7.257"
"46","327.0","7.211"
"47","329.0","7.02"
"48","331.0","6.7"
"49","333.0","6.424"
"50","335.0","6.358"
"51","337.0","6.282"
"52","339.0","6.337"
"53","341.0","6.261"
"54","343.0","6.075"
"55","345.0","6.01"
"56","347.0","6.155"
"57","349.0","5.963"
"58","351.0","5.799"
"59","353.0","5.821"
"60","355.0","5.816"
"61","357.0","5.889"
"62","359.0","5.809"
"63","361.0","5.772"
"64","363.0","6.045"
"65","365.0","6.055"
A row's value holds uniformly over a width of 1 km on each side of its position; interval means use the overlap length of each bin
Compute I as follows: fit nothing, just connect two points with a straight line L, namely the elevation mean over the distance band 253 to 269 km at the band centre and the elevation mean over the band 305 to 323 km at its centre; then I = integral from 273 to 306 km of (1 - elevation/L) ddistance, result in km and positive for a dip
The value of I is 0.92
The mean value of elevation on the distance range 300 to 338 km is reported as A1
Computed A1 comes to 6.74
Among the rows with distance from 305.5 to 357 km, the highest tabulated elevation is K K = 7.257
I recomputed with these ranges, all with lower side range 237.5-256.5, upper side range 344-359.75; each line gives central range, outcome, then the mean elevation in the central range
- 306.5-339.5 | -4.9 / 6.79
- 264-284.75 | 0.1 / 5.86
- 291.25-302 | -1.0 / 6.45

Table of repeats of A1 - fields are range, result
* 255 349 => 6.32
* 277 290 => 5.97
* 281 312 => 6.37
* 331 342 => 6.37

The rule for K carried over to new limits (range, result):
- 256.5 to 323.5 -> 7.198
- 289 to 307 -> 6.585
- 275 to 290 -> 6.501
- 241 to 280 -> 6.067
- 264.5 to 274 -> 6.059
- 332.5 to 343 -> 6.424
